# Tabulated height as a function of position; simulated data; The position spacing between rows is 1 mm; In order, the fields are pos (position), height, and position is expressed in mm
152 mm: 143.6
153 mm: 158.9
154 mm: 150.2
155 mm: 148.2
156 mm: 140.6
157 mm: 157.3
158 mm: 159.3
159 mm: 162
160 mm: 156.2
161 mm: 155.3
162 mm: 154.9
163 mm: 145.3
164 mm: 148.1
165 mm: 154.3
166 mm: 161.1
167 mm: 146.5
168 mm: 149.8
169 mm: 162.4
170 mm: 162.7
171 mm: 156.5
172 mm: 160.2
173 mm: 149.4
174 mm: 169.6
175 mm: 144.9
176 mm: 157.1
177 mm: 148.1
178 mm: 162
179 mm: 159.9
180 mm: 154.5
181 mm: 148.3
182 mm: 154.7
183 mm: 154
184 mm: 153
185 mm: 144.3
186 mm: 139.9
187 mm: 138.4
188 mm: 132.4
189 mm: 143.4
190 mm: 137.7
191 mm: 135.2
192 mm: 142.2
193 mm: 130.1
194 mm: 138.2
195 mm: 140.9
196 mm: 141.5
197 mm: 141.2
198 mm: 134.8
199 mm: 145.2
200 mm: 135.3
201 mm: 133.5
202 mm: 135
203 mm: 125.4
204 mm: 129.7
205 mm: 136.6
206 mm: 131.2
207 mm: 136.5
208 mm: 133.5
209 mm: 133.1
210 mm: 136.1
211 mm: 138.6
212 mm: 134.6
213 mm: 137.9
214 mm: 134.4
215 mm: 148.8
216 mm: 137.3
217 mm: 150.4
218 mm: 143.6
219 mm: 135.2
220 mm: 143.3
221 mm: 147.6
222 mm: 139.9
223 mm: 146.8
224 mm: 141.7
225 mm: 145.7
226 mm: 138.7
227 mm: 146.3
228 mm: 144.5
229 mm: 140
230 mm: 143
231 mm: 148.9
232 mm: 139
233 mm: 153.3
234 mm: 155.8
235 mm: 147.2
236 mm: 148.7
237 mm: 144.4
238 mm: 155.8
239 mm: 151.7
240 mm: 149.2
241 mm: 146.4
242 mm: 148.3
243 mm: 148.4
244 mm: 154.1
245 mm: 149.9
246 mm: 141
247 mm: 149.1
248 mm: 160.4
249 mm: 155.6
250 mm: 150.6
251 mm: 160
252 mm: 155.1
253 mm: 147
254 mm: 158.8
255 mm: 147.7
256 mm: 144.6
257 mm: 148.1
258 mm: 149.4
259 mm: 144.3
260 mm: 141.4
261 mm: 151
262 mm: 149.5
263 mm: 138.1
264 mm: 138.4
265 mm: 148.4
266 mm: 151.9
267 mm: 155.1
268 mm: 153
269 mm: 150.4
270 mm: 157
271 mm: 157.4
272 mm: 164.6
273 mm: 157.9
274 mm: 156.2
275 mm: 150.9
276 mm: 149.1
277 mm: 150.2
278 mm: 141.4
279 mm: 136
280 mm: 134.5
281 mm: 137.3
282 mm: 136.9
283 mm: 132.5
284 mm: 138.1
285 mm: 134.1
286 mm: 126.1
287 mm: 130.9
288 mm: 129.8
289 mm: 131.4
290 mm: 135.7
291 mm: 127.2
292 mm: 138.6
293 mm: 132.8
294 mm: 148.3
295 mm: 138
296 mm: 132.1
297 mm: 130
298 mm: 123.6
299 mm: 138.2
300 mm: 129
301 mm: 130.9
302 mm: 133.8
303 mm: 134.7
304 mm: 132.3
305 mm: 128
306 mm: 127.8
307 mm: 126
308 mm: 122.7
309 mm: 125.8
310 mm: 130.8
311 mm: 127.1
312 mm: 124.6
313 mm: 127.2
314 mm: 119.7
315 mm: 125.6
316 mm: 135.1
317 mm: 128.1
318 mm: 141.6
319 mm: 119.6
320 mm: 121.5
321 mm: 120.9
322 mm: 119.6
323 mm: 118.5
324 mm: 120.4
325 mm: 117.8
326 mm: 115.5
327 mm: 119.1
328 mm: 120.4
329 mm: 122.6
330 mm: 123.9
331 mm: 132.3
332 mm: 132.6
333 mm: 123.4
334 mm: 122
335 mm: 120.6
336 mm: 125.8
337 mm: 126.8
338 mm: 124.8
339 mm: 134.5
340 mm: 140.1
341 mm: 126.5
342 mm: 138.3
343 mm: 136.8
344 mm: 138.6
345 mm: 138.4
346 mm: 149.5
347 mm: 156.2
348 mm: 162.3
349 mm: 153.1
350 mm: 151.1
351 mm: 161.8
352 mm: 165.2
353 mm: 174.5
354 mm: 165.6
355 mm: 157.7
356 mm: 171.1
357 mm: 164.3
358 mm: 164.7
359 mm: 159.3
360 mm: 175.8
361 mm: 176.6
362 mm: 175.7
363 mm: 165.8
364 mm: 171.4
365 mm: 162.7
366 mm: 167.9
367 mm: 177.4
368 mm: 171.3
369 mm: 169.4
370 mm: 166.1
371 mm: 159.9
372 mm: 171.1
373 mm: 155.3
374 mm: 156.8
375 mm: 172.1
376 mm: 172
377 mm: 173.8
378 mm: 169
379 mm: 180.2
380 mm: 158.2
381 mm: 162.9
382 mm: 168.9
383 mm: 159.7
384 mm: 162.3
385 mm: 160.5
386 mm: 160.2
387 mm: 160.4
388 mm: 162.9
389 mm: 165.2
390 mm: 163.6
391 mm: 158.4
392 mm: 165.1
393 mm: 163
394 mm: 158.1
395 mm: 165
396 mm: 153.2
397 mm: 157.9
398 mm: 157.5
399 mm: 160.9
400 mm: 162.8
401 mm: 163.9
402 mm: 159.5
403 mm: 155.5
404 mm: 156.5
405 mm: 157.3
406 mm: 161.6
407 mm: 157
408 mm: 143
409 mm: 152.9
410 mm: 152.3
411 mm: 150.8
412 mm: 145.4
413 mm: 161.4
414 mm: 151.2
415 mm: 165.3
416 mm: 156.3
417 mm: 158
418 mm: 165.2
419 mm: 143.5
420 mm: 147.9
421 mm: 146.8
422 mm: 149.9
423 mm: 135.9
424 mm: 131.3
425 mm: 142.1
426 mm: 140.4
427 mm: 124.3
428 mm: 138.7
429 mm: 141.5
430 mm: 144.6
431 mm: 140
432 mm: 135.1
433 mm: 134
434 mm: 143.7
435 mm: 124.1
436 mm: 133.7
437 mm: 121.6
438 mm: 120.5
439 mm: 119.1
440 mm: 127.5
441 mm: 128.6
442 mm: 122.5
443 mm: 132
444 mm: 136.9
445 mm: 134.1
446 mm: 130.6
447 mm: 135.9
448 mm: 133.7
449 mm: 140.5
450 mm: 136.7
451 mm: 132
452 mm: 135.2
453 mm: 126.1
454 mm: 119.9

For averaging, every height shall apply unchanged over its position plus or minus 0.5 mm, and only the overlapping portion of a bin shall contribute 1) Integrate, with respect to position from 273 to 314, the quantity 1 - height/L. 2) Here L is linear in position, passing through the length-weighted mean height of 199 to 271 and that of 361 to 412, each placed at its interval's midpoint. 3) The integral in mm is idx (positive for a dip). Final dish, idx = 4.8 mm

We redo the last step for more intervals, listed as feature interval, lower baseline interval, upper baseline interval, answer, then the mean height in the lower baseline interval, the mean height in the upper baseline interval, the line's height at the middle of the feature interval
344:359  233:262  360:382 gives 0.6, 150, 169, 166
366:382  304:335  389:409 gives -2.1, 125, 159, 148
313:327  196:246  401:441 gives 2.0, 142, 145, 143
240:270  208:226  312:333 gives -3.3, 141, 124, 135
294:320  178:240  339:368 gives 4.0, 142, 159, 153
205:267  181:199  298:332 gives -4.5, 142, 126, 136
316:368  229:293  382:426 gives 2.9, 146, 156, 152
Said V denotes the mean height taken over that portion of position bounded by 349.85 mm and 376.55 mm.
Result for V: 167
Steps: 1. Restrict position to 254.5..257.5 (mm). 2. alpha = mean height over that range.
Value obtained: 147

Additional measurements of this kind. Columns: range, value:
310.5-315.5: 125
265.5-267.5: 154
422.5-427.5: 135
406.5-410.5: 151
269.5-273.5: 159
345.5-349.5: 155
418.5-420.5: 146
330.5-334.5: 128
